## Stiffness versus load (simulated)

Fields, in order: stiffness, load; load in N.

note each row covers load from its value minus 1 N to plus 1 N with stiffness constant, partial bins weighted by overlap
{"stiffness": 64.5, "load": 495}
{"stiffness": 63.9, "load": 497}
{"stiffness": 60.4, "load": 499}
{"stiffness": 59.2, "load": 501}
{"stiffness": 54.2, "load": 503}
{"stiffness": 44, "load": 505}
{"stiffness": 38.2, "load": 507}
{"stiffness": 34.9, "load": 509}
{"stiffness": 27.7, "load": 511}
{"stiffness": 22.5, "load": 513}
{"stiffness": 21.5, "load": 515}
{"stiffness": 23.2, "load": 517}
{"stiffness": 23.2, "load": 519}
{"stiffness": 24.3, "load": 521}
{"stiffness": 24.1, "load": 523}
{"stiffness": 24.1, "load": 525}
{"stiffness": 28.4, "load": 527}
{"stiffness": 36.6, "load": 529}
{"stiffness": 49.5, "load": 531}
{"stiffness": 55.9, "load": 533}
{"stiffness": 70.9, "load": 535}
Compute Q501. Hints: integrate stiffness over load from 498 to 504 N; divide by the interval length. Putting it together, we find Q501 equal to 57.9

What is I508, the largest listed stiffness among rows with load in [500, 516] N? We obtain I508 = 59.2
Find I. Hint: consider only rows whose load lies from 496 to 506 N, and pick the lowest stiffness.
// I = 44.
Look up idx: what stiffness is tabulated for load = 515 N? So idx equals 21.5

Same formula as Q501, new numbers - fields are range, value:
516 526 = 23.8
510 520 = 23.6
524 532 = 34.6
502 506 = 49.1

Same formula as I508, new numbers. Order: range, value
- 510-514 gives 27.7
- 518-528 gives 28.4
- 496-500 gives 63.9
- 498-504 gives 60.4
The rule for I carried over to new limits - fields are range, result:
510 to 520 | 21.5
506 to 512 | 27.7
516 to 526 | 23.2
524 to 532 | 24.1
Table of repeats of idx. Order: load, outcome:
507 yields 38.2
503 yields 54.2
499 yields 60.4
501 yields 59.2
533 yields 55.9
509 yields 34.9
